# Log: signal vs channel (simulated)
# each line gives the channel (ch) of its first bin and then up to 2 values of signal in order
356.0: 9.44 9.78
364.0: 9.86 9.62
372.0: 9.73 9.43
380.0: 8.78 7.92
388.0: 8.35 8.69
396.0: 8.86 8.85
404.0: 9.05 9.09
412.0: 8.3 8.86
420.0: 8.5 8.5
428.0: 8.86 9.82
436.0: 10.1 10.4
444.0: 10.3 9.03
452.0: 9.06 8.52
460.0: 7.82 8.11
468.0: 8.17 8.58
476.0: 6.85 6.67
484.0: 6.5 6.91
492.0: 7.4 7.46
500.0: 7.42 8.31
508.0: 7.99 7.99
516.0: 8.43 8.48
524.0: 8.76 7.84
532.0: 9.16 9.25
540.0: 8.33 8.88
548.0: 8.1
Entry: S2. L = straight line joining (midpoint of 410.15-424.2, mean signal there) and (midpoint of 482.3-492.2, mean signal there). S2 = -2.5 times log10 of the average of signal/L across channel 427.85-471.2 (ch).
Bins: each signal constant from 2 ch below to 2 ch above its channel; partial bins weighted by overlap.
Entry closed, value -0.17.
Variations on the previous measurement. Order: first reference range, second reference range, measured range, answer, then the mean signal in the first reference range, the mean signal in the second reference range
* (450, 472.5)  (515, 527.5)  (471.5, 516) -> 0.131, 8.36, 8.48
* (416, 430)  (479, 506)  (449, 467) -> -0.059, 8.65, 7.26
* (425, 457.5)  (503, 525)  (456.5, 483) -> 0.174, 9.5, 8.31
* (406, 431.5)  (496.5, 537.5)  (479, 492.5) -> 0.232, 8.75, 8.32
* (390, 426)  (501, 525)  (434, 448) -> -0.174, 8.74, 8.27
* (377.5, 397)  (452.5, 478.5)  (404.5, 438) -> -0.087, 8.53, 8.04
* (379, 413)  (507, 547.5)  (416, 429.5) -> -0.002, 8.66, 8.51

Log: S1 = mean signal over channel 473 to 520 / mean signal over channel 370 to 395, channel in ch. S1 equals 0.9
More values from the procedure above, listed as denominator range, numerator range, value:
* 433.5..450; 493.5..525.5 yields 0.81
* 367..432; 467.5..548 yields 0.90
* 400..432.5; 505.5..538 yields 0.96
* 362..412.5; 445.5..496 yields 0.87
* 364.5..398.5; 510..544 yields 0.95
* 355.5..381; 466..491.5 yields 0.76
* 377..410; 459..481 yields 0.89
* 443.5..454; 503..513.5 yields 0.86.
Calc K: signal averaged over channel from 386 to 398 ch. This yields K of 8.63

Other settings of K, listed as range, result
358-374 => 9.75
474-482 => 6.76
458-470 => 8.03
